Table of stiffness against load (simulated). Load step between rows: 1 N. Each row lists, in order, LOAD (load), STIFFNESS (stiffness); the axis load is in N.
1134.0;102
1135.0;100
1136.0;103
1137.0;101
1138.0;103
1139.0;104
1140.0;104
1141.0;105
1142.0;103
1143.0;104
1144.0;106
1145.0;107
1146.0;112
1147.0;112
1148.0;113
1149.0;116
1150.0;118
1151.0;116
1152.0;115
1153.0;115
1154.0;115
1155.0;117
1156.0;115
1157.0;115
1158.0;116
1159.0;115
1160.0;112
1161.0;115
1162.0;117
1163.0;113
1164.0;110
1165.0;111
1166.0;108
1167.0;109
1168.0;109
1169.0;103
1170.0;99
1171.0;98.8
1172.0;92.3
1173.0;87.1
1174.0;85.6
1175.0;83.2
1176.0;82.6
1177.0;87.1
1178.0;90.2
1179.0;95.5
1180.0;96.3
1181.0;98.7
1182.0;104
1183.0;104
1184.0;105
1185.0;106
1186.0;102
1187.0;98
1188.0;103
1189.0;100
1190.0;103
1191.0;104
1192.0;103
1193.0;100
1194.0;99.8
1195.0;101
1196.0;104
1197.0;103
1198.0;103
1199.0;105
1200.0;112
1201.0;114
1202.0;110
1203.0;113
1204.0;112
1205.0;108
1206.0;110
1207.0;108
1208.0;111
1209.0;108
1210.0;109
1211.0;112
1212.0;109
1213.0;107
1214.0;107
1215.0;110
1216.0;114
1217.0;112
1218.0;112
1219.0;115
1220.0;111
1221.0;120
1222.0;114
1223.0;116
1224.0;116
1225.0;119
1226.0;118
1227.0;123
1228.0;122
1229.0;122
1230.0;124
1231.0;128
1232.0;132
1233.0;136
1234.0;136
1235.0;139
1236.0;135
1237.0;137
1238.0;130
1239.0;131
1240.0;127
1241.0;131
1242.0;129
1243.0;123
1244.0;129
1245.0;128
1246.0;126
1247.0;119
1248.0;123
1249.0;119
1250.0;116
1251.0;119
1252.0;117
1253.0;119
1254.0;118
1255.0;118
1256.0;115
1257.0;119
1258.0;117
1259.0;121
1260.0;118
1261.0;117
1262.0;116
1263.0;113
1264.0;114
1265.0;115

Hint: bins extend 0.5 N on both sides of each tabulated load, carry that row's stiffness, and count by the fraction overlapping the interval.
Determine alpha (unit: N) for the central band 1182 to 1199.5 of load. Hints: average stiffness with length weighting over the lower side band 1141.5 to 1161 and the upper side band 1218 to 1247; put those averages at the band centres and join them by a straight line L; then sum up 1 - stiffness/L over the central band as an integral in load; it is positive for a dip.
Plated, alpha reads 2.39 N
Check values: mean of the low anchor 113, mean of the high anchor 125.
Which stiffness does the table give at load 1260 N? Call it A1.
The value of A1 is 118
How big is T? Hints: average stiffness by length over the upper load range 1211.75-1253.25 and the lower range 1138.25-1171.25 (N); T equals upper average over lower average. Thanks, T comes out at 1.10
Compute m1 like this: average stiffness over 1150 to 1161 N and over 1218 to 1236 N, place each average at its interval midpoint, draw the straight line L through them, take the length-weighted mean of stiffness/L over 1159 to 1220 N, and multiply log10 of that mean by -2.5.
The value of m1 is 0.14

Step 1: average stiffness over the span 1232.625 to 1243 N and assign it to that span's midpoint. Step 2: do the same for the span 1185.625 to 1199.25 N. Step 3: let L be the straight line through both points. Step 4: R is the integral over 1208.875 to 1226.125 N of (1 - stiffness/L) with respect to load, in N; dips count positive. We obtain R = 0.90 N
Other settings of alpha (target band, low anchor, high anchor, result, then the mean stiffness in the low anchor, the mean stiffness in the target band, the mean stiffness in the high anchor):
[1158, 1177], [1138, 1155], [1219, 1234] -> 1.8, 110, 103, 122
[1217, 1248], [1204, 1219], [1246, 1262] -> -2.8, 110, 125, 118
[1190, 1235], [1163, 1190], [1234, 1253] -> 0.3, 99.1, 113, 127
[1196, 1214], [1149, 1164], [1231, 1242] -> 2.4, 115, 109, 133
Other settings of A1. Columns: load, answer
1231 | 128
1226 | 118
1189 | 100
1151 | 116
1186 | 102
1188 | 103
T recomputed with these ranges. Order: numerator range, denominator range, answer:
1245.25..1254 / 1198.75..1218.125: 1.09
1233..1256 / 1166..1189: 1.29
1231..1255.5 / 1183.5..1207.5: 1.20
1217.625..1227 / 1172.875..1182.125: 1.28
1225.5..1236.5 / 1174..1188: 1.34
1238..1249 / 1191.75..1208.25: 1.18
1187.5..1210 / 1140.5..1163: 0.94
